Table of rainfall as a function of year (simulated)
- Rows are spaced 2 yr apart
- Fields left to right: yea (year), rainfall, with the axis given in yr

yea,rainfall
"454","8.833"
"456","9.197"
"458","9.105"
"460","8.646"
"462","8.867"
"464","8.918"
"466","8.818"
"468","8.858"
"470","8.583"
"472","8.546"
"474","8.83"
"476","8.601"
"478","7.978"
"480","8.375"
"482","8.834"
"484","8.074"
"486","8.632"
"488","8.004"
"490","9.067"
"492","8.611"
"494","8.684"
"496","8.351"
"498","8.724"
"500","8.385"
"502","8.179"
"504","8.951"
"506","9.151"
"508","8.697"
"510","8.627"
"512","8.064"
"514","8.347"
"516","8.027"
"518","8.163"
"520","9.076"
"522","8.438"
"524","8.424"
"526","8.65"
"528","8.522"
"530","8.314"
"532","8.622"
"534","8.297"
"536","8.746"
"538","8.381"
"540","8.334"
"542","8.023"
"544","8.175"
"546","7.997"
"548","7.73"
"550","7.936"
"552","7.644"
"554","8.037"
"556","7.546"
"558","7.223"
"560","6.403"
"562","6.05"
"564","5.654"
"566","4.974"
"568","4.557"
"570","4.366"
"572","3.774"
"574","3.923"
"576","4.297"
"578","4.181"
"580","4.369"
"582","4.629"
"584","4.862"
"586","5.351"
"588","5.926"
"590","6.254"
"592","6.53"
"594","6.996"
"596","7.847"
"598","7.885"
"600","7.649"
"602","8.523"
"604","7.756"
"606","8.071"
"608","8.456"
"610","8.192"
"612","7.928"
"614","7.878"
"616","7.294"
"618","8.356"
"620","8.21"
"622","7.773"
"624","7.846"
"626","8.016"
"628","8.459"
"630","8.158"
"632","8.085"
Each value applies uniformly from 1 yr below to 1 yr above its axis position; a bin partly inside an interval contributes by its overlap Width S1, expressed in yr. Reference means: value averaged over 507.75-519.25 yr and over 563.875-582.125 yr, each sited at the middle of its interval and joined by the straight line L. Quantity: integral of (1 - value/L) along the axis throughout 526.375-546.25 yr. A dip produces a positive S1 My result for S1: -4.6 yr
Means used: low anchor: 8.31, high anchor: 4.41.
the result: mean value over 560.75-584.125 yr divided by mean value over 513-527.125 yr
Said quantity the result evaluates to 0.55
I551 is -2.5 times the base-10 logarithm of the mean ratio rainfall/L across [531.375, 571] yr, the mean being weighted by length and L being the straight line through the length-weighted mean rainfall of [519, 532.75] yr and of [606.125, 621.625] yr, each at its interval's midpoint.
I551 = 0.17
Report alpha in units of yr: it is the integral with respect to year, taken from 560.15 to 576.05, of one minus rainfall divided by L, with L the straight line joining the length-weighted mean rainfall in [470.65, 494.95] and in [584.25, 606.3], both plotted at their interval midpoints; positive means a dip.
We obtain 5.6 yr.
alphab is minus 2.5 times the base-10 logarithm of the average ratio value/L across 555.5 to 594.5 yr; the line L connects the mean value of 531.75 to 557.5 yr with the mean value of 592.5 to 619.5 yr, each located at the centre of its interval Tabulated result 0.436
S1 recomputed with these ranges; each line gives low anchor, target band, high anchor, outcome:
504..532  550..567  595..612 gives 3.1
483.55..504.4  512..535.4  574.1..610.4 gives -1.6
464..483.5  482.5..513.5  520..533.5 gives 0.1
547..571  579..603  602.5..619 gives 3.4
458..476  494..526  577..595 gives -4.0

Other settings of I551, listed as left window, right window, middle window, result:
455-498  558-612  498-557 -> -0.122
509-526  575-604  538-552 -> -0.067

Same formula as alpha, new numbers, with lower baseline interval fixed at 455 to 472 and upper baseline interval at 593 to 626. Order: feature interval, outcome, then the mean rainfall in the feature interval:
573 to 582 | 4.3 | 4.24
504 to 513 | -0.1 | 8.67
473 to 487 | 0.4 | 8.47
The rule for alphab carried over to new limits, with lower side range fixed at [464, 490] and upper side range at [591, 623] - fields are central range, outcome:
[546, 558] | 0.05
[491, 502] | -0.01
